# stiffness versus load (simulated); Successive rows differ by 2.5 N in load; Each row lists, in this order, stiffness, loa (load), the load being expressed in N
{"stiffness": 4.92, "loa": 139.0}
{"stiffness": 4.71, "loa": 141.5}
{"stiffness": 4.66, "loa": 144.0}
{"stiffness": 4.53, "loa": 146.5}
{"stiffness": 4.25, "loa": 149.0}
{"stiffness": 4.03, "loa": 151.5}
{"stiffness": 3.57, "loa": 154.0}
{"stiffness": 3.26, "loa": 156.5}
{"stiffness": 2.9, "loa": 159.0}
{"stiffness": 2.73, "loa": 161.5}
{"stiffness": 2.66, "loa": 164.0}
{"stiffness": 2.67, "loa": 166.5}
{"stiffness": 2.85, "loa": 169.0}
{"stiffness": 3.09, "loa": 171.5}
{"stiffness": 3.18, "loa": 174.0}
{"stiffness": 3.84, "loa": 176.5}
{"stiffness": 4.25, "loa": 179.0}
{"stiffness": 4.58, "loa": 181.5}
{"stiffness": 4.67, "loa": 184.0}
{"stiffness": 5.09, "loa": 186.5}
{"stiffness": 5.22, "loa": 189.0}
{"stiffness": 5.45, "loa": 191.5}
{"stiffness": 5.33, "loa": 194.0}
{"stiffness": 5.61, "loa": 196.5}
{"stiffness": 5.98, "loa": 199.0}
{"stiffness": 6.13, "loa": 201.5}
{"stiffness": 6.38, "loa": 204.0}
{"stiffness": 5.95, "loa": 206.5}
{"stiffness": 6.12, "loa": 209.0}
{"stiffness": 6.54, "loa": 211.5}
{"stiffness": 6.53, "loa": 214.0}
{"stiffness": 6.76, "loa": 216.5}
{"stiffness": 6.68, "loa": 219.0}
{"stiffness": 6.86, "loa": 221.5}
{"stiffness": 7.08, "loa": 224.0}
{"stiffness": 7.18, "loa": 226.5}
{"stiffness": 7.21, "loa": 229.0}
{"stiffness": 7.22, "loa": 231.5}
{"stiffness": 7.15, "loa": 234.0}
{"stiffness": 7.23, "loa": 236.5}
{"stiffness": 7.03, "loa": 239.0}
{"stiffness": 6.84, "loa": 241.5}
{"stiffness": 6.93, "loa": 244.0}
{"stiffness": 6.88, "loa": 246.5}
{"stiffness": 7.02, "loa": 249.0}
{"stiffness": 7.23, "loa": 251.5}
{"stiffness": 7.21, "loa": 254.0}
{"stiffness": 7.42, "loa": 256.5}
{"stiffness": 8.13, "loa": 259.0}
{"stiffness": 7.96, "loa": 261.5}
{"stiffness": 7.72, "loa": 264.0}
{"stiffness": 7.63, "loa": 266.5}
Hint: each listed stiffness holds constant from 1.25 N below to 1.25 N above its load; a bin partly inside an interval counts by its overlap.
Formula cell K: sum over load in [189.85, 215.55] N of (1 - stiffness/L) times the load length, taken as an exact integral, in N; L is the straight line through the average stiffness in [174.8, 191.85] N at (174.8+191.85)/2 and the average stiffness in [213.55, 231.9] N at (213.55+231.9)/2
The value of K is -1.0 N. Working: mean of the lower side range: 4.65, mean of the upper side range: 6.94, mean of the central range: 6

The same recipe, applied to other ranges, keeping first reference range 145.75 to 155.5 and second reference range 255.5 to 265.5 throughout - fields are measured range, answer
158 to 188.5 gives 8.1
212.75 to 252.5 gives -0.8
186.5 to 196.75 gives 0.2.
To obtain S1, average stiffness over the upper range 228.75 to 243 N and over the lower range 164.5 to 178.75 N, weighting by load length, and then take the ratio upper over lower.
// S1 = 2.2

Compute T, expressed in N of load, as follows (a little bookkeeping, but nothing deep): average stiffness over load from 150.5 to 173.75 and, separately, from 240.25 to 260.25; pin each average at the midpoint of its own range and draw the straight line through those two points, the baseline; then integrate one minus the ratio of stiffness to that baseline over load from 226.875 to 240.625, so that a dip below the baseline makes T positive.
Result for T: -1.57 N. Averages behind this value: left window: 3.08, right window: 7.21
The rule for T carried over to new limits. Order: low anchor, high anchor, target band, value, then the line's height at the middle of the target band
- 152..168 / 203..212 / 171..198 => 0.4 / 4.67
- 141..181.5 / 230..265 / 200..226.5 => -3.3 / 5.81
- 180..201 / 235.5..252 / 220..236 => -1.5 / 6.49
